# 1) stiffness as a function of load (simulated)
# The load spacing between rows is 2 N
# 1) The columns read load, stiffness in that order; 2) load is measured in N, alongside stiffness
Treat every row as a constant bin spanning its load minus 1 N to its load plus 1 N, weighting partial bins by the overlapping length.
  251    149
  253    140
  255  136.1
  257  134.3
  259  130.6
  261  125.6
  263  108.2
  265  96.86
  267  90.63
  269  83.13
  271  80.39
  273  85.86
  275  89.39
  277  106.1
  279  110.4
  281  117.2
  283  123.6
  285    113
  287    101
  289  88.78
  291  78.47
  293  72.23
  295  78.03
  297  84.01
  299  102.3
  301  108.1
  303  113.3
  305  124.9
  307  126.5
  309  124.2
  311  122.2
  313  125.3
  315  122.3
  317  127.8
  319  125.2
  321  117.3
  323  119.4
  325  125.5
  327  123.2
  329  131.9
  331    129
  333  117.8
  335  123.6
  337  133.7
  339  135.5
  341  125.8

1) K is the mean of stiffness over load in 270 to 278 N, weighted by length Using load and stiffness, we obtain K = 90.4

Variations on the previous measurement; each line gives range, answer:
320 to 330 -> 123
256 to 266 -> 119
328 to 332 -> 130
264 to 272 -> 87.8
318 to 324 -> 121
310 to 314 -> 124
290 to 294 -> 75.3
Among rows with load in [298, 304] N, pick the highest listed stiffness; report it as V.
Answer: 113.3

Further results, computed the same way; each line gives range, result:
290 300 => 102.3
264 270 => 96.86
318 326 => 125.5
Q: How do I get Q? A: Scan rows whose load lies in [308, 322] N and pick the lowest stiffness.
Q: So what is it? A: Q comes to 117.3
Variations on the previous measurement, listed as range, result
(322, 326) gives 119.4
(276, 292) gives 78.47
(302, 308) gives 113.3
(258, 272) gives 80.39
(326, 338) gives 117.8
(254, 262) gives 125.6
